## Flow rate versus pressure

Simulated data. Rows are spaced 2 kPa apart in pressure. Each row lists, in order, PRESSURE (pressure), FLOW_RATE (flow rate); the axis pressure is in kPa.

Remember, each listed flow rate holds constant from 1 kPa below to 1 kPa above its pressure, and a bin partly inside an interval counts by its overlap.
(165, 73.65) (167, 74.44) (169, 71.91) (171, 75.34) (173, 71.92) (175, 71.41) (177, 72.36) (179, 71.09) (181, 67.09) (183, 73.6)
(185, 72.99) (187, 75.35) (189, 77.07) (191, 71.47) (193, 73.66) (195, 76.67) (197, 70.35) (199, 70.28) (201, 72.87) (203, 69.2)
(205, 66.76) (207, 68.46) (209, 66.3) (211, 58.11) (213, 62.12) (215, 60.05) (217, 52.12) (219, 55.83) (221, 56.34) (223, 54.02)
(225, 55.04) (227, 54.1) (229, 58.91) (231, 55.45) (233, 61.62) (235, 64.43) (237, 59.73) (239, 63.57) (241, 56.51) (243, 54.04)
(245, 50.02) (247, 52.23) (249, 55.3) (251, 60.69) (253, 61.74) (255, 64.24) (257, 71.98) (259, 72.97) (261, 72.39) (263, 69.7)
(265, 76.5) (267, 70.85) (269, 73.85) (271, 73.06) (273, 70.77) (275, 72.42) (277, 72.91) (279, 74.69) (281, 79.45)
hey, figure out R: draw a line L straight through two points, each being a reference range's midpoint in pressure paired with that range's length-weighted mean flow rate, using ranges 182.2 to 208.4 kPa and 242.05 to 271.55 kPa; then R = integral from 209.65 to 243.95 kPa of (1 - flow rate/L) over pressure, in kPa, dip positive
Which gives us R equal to 5.3 kPa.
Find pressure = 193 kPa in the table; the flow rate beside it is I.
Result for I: 73.66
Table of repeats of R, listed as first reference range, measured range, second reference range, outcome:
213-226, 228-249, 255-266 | 1.89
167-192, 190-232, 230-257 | 1.82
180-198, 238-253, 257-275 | 3.35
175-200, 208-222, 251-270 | 2.53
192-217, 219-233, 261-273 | 2.64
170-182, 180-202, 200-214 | -1.24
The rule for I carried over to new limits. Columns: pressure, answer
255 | 64.24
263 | 69.7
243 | 54.04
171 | 75.34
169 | 71.91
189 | 77.07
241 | 56.51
